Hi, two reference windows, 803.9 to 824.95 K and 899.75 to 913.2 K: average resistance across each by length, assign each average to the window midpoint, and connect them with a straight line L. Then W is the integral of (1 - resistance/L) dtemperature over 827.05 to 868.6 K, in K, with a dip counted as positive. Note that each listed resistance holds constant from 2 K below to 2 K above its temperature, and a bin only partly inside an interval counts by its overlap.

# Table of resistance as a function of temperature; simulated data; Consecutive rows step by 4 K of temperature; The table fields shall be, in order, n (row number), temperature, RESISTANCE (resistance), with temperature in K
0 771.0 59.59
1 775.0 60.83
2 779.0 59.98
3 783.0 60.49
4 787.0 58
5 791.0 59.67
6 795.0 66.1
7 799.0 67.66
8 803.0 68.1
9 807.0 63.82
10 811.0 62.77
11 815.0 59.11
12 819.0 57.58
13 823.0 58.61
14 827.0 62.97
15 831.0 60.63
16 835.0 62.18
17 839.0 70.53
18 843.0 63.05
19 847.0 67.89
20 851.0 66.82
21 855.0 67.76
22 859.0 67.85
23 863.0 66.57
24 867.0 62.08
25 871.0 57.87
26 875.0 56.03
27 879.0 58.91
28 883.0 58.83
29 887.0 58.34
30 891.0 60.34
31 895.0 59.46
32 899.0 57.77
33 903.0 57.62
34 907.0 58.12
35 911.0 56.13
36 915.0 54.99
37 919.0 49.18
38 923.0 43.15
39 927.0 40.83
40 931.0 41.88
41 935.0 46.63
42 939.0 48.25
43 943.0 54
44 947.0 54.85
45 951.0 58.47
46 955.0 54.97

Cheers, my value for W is -4.1 K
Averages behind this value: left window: 60.8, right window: 57.3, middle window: 65.4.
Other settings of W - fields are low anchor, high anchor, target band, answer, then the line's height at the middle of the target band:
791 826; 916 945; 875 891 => -1.72 K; 52.9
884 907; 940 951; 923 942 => 3.71 K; 55.7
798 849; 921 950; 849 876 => -2.79 K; 57.8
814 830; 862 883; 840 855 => -1.69 K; 59.8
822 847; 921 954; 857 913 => -3.42 K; 56.3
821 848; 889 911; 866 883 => 0.53 K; 60.4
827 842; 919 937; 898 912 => -2.49 K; 48.8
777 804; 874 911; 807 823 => 0.38 K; 61.6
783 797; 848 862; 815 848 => 1.34 K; 65.2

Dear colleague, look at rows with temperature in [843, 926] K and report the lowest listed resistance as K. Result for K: 43.15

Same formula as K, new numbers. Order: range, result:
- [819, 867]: 57.58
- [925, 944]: 40.83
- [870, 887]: 56.03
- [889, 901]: 57.77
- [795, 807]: 63.82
